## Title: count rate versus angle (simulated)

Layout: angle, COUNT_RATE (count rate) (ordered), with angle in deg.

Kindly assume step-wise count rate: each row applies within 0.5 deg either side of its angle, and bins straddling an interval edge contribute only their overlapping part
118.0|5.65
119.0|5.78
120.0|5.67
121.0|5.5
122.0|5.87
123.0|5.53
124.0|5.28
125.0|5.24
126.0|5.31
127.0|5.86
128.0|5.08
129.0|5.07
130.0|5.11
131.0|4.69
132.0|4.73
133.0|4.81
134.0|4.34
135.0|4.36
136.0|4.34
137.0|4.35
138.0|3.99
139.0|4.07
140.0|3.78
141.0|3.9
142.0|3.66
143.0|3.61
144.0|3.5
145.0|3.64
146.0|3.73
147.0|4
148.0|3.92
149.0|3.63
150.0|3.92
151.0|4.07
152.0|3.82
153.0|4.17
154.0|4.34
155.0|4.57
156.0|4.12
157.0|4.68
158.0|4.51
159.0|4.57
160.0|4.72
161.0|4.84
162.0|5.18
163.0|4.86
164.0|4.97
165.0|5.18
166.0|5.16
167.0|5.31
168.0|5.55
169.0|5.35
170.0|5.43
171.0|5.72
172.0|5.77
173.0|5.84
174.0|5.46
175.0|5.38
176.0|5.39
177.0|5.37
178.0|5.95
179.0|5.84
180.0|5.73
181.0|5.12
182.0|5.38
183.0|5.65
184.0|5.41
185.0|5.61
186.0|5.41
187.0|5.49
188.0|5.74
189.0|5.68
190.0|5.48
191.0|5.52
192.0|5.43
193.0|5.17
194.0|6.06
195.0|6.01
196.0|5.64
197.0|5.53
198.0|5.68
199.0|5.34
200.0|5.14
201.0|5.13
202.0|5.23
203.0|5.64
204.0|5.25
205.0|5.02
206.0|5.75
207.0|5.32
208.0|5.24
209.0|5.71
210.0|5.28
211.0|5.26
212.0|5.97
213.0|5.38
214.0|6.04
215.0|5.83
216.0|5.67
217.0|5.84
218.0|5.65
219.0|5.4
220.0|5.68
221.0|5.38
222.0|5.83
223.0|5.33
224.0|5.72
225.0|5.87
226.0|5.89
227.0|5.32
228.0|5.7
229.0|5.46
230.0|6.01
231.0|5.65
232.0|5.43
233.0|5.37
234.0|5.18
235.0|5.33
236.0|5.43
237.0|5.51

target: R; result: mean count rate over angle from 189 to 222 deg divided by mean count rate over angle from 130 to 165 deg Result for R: 1.29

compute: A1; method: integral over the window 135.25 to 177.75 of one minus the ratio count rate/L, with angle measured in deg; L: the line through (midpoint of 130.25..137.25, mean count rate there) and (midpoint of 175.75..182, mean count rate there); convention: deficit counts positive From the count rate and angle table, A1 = 4.1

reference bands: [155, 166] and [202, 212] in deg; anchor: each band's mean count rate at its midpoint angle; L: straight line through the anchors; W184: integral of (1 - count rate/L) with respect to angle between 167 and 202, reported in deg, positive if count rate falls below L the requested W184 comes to -3.0 deg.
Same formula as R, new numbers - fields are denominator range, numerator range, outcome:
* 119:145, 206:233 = 1.19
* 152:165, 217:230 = 1.22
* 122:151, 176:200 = 1.26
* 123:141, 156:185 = 1.12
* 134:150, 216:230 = 1.44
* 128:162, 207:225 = 1.32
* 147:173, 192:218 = 1.17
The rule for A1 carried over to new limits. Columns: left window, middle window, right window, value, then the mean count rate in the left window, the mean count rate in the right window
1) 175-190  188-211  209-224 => 0.47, 5.55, 5.62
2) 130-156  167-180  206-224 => -2.35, 4.1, 5.59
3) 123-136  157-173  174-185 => 0.66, 4.99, 5.52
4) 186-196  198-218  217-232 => 0.49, 5.61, 5.64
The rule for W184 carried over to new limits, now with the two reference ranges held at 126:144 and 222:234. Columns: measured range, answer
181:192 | -0.9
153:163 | 0.3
